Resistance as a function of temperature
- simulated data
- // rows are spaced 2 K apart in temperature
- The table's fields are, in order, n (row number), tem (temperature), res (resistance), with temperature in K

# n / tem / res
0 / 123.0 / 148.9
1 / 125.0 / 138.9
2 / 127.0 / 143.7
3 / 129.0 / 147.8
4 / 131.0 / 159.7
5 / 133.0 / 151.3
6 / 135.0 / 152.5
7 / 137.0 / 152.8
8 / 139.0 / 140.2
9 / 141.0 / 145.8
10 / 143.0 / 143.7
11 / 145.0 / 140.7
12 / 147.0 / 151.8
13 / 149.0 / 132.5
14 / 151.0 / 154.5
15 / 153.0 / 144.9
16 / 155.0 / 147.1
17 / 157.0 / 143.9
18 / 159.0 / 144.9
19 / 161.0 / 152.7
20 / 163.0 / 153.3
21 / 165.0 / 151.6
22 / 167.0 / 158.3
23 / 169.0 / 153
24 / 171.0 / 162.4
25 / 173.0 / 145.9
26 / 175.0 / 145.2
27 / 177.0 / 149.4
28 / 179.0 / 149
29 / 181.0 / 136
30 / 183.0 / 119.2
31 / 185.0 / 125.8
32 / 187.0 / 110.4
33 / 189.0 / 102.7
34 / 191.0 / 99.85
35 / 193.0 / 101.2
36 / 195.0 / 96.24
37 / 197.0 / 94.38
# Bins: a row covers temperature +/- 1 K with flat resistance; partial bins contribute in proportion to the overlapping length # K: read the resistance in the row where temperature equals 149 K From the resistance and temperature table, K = 132.5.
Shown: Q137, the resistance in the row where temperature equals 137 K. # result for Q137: 152.8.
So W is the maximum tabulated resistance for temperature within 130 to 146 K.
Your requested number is 159.7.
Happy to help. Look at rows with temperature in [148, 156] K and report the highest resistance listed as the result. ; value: 154.5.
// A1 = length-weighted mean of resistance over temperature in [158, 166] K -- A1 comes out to 151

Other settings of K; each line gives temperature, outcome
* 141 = 145.8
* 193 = 101.2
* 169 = 153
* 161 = 152.7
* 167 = 158.3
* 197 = 94.38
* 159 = 144.9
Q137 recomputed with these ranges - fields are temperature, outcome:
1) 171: 162.4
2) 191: 99.85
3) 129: 147.8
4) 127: 143.7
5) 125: 138.9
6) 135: 152.5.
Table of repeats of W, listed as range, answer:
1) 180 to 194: 136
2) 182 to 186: 125.8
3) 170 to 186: 162.4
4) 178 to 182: 149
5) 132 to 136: 152.5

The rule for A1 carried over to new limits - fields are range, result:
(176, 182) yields 145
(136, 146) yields 145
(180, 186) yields 127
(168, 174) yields 154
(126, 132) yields 150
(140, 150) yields 143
